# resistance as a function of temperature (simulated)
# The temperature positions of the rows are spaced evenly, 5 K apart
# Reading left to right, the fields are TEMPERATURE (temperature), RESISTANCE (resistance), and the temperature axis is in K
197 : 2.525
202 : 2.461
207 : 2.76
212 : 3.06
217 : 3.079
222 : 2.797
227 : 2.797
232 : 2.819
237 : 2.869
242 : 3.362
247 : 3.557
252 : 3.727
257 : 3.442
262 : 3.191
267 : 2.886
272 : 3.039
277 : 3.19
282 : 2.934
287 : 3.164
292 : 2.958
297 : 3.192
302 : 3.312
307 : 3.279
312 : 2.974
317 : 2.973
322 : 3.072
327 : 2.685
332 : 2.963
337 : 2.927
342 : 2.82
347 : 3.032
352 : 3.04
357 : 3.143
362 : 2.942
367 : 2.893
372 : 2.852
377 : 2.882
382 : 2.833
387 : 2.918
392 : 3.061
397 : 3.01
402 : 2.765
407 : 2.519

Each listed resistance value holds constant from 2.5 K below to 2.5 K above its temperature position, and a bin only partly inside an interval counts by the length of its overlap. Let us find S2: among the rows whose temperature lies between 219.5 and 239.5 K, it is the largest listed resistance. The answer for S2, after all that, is 2.869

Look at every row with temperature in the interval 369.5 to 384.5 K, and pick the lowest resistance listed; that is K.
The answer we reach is 2.833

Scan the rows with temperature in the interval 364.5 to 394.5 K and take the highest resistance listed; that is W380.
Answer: 3.061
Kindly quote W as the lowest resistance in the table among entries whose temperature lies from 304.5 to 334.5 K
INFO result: 2.685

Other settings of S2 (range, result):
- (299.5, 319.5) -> 3.312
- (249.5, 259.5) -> 3.727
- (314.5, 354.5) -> 3.072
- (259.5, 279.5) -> 3.191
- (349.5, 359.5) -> 3.143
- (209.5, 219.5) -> 3.079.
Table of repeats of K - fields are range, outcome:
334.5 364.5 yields 2.82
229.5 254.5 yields 2.819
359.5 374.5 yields 2.852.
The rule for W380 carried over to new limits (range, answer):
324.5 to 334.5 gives 2.963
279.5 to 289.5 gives 3.164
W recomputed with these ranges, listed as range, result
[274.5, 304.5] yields 2.934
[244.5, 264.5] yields 3.191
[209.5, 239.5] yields 2.797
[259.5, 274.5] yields 2.886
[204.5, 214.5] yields 2.76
